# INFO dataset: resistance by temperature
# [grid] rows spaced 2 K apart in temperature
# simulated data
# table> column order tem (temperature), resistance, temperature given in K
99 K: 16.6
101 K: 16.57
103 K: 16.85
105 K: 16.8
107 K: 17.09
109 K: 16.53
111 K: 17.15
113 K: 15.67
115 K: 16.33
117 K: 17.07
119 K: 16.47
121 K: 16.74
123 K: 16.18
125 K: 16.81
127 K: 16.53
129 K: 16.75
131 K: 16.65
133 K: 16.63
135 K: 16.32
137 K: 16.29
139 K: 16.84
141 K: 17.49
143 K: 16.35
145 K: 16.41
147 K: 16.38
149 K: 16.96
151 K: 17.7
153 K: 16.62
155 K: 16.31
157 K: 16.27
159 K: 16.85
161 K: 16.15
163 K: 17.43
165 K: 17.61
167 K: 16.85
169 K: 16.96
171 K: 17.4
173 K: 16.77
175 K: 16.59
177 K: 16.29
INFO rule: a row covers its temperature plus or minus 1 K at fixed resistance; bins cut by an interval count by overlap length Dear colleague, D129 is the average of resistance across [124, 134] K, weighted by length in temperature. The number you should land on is 16.7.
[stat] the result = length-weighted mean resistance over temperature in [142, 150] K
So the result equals 16.5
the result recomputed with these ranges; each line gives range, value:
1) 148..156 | 16.9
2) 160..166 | 17.1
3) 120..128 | 16.6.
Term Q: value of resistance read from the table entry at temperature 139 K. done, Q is 16.84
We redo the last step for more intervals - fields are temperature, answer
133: 16.63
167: 16.85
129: 16.75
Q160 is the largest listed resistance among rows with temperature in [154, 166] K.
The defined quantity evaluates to 17.61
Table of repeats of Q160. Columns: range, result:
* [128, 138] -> 16.75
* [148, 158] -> 17.7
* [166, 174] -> 17.4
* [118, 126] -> 16.81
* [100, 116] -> 17.15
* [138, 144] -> 17.49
